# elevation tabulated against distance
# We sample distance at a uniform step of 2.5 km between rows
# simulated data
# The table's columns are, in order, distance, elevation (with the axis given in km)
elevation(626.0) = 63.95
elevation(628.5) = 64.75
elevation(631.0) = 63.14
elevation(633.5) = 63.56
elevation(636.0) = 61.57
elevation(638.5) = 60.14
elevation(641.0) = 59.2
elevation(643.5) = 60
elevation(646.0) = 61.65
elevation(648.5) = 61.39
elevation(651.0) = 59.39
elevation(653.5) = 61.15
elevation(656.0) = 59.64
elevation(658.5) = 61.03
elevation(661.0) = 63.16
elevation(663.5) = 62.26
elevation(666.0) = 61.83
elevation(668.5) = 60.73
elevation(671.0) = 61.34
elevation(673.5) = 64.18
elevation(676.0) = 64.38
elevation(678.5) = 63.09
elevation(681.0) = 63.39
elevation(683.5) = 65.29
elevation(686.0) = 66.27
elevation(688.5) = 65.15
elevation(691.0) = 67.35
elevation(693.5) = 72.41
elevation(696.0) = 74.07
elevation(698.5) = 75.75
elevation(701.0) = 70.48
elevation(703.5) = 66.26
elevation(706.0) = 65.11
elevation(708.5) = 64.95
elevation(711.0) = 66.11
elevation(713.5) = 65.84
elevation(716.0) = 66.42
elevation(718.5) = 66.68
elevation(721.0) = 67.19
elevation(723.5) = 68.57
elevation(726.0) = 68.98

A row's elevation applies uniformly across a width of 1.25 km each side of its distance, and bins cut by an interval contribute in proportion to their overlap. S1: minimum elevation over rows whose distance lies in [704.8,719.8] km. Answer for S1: 64.95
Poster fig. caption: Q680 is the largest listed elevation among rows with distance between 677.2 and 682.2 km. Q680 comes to 63.39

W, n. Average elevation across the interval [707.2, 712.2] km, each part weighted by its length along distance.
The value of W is 65.5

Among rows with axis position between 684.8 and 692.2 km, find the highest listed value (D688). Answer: 67.35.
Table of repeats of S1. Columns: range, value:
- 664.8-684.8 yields 60.73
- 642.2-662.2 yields 59.39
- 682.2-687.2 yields 65.29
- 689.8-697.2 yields 67.35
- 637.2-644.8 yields 59.2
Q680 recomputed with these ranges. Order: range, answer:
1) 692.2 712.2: 75.75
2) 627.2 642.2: 64.75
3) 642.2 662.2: 63.16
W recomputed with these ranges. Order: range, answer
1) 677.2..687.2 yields 64.5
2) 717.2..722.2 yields 66.9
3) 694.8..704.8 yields 71.6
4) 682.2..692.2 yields 66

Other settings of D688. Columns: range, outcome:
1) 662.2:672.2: 62.26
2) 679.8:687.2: 66.27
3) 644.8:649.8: 61.65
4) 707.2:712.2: 66.11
